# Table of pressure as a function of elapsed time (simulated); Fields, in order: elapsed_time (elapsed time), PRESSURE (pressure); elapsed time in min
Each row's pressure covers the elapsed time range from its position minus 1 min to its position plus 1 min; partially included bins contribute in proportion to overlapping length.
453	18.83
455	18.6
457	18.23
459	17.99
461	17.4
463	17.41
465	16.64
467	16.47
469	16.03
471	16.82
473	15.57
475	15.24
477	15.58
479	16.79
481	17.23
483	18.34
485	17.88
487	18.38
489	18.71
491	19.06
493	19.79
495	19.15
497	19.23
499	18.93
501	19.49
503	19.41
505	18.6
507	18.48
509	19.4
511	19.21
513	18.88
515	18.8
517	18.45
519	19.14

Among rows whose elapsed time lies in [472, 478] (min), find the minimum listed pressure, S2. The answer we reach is 15.24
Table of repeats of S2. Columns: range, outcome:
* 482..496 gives 17.88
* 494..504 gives 18.93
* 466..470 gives 16.03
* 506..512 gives 18.48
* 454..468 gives 16.47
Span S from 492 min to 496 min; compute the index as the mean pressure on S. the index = 19.5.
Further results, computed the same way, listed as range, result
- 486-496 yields 19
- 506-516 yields 19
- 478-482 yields 17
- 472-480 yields 15.8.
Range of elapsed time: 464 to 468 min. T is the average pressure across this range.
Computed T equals 16.6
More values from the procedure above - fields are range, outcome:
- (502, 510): 19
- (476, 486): 17.2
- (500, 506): 19.2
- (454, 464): 17.9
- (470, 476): 15.9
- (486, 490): 18.5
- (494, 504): 19.2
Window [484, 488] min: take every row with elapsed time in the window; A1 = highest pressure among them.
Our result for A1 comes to 18.38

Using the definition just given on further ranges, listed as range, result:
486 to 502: 19.79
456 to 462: 18.23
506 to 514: 19.4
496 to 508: 19.49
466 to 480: 16.82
